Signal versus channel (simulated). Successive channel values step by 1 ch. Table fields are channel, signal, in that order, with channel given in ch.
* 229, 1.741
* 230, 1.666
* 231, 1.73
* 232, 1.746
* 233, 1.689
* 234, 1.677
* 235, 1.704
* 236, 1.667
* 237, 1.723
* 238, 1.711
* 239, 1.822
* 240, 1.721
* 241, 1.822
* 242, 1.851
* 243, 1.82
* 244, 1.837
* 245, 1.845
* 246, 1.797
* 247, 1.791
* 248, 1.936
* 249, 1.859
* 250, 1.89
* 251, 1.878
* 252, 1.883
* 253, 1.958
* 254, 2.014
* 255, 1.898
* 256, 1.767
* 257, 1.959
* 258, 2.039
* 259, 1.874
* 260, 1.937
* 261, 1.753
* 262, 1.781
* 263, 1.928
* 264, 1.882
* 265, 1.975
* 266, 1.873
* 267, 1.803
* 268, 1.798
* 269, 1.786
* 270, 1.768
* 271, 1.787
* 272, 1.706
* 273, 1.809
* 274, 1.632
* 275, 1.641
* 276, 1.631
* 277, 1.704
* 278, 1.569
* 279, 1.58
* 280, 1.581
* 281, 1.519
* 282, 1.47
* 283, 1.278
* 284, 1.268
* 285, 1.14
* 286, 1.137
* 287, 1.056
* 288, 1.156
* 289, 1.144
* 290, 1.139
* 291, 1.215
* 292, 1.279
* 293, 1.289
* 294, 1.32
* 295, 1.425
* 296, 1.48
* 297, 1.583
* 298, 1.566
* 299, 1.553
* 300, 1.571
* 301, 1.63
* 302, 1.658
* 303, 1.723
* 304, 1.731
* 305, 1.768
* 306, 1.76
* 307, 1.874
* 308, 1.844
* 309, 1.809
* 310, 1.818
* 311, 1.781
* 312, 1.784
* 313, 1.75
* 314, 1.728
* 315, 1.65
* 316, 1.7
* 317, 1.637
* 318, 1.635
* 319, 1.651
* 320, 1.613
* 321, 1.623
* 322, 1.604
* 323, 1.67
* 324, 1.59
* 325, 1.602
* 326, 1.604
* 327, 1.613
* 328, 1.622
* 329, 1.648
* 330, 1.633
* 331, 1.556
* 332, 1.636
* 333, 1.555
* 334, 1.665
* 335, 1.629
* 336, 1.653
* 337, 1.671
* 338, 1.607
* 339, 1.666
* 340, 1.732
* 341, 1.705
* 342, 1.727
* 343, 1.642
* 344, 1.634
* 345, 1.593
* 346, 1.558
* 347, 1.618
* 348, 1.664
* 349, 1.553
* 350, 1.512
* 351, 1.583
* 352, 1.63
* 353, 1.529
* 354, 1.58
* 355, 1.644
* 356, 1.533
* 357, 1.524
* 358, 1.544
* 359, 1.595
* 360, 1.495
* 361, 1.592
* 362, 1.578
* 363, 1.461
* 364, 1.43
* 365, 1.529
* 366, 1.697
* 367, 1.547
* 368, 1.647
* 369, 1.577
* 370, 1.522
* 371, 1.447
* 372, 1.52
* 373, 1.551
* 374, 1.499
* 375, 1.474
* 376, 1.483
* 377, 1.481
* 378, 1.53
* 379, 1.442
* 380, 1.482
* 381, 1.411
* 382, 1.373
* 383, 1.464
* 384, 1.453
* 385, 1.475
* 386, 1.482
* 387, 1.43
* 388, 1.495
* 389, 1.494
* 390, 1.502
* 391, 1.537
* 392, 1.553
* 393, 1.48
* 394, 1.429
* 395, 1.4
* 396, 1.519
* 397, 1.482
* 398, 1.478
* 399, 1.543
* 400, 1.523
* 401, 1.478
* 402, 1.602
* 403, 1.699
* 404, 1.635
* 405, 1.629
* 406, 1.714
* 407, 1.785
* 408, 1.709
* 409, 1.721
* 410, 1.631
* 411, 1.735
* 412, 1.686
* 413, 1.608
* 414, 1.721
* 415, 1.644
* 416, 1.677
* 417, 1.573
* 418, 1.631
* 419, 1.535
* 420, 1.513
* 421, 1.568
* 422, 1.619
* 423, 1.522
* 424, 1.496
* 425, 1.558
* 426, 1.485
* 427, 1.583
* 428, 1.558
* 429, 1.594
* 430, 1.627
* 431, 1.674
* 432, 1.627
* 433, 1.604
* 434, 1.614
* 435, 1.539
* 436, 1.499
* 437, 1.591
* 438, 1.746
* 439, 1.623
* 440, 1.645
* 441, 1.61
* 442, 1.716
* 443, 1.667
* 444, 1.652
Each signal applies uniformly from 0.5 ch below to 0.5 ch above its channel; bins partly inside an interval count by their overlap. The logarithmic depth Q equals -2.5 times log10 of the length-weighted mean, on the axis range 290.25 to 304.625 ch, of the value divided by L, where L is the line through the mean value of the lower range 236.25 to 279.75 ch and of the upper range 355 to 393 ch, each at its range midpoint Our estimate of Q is 0.14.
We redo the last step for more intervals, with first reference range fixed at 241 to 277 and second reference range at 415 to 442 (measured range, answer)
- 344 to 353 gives 0.08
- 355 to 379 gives 0.10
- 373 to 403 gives 0.11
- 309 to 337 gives 0.06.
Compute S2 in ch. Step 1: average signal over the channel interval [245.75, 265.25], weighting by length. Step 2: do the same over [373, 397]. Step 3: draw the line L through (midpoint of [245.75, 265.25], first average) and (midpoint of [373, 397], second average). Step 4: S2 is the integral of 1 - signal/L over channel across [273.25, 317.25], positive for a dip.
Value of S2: 5.6 ch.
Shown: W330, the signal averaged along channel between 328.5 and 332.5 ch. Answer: 1.62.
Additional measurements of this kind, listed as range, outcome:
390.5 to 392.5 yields 1.54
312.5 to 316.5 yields 1.71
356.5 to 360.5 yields 1.54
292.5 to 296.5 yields 1.38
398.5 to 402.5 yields 1.54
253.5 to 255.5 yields 1.96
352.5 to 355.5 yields 1.58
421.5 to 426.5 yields 1.54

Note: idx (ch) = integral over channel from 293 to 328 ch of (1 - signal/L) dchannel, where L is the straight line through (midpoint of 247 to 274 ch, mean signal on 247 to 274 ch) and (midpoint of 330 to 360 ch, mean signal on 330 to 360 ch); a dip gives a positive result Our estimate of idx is 1.2 ch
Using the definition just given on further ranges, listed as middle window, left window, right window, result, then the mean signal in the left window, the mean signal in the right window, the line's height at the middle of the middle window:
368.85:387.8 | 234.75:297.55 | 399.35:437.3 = 1.72 ch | 1.66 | 1.61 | 1.62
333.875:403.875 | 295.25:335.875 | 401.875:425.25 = 4.29 ch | 1.66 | 1.64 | 1.65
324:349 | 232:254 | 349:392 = -0.57 ch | 1.81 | 1.52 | 1.6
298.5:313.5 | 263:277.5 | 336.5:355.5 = -0.29 ch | 1.78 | 1.62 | 1.7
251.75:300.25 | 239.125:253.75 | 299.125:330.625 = 4.75 ch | 1.85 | 1.69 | 1.78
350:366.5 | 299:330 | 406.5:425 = 1.04 ch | 1.69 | 1.63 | 1.66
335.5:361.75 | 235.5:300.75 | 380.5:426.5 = -0.12 ch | 1.66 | 1.56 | 1.6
